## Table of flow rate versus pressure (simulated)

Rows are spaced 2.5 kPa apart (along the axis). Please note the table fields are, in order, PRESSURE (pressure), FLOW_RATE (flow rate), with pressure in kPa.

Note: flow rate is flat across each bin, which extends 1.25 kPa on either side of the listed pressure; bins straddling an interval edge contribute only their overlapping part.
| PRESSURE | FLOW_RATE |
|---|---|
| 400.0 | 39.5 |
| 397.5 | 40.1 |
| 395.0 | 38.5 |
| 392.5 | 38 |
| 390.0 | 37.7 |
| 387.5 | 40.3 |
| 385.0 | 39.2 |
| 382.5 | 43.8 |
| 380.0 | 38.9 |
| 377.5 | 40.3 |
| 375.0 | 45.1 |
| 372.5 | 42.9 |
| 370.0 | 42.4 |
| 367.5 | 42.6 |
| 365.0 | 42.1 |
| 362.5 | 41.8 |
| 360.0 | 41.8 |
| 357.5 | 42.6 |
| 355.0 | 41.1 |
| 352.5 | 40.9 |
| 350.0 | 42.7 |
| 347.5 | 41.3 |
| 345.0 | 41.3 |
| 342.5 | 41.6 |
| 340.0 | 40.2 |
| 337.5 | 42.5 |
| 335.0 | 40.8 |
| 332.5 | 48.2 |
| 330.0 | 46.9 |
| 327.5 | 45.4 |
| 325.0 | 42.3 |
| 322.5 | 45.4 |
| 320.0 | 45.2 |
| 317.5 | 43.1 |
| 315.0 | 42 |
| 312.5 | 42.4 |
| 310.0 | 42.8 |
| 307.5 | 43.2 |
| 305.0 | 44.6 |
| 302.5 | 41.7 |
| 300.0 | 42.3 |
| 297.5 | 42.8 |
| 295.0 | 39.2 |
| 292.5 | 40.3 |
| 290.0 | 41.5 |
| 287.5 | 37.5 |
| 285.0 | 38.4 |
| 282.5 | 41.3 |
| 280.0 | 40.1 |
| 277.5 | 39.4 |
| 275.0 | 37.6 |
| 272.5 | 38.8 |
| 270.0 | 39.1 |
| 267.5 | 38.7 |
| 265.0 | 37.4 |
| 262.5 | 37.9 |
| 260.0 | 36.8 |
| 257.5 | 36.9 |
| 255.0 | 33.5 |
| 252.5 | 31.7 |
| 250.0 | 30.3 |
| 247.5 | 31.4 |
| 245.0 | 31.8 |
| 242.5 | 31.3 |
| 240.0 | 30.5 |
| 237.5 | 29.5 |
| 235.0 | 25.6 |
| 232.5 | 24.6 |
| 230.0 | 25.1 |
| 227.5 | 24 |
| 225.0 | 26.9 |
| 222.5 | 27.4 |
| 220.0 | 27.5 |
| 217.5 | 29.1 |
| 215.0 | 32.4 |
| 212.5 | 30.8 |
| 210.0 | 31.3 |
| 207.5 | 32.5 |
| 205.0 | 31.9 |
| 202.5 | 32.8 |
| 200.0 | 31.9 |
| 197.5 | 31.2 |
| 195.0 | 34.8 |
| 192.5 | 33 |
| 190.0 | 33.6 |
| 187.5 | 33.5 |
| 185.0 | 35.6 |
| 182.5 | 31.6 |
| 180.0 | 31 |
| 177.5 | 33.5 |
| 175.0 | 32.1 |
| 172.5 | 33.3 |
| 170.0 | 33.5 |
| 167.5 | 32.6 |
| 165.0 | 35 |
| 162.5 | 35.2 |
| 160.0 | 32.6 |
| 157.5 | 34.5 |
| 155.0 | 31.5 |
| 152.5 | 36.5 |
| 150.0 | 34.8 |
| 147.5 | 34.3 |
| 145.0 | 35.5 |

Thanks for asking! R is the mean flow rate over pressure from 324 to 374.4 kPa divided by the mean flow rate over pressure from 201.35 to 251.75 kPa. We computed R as 1.45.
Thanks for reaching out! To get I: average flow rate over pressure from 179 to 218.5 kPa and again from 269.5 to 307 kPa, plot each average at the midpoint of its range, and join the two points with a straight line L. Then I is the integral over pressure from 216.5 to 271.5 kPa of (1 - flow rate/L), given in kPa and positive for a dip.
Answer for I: 7.9 kPa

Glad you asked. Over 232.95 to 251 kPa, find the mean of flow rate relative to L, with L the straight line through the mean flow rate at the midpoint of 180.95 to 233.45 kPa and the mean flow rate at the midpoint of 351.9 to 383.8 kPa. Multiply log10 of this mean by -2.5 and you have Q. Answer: 0.11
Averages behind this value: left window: 30.6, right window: 42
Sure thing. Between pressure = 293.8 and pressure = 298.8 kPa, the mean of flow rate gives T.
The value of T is 41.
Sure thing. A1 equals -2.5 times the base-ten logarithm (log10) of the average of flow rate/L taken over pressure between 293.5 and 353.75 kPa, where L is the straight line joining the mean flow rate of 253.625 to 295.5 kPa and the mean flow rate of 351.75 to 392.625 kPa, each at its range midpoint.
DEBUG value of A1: -0.077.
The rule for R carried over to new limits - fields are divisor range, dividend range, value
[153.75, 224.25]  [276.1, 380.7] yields 1.30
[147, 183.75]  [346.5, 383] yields 1.26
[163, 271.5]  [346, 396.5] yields 1.29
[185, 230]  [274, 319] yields 1.34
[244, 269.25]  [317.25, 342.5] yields 1.26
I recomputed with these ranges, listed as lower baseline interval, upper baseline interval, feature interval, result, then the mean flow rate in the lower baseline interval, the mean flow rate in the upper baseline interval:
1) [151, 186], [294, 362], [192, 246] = 9.8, 33.5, 42.8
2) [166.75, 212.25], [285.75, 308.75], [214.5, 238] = 5.7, 32.7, 41.4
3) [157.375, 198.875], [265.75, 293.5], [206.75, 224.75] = 2.8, 33.3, 39.3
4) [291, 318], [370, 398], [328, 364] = -1.0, 42.2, 40.5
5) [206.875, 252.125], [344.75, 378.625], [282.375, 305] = -3.4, 29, 42.1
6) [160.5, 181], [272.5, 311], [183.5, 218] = 2.5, 33.3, 40.8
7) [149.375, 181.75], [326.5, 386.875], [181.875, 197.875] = 0.5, 33.5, 42.3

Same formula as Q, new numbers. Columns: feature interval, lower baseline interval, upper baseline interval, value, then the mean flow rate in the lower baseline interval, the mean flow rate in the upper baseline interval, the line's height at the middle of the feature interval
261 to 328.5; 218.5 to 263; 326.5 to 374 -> -0.138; 30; 42.6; 36.2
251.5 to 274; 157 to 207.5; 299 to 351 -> 0.057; 33.1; 43.1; 38.8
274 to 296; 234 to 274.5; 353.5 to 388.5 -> -0.101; 33.9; 41.8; 36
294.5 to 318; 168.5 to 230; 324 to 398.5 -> -0.115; 31.3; 41.8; 38.2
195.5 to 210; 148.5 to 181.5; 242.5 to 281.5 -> 0.077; 33.5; 36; 34.5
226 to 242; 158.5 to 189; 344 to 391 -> 0.318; 33.3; 41.5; 35.9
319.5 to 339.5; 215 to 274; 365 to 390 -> -0.171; 31.6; 41.5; 38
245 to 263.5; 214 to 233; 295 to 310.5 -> -0.022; 27.2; 42.6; 33.2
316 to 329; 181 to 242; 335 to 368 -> -0.129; 30.3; 41.7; 39.3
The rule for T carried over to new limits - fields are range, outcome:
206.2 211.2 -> 31.9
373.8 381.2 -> 41.4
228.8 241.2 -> 27.1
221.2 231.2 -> 25.9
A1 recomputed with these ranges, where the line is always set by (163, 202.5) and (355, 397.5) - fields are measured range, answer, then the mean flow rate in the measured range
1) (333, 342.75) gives -0.06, 41.8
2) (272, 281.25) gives -0.06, 39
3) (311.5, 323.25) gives -0.13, 43.6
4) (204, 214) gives 0.08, 31.6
